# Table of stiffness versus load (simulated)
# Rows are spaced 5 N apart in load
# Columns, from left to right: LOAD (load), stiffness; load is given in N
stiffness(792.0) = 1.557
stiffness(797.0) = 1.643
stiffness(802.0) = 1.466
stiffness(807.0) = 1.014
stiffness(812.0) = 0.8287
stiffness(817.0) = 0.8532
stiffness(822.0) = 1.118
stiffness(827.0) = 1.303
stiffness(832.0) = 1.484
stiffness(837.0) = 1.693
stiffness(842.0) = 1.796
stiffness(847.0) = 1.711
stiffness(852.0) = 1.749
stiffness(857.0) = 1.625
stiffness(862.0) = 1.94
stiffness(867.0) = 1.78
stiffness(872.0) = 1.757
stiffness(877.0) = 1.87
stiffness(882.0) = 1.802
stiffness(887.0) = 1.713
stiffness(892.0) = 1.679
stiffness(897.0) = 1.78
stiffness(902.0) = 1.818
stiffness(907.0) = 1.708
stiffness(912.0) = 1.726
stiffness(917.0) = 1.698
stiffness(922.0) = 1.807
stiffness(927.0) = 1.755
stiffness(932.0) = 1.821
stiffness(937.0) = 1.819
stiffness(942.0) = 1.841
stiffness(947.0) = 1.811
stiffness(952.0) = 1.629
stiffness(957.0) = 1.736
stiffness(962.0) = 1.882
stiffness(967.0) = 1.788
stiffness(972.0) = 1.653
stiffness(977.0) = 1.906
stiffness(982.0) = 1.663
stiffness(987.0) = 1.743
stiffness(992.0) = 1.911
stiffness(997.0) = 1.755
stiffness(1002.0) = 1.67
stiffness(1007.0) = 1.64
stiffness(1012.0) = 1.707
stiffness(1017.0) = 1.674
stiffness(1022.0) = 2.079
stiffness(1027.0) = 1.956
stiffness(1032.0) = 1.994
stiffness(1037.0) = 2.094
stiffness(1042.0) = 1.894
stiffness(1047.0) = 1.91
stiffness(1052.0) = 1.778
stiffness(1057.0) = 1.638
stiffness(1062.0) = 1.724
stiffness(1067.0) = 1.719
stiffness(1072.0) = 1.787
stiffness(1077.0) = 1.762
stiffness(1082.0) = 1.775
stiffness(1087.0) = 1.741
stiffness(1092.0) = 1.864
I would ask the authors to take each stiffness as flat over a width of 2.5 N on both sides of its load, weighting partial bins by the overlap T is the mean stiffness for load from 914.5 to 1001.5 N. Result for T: 1.78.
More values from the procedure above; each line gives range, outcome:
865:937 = 1.77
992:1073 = 1.82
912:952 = 1.78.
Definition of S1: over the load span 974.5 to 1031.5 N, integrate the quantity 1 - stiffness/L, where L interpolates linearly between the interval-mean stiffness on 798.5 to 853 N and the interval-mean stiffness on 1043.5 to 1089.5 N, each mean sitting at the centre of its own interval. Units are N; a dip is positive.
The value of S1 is -4.89 N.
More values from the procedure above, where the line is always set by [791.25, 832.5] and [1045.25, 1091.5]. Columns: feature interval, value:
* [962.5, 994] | -4.2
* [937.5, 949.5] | -2.6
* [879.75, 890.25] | -2.8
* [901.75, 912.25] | -2.3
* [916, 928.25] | -2.5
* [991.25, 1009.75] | -1.2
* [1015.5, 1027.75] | -1.8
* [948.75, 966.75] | -2.6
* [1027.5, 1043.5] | -2.9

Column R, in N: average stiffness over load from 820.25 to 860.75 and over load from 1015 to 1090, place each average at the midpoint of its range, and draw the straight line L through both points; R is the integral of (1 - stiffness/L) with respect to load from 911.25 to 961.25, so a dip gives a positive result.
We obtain -2.2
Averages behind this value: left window 1.58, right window 1.84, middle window 1.77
